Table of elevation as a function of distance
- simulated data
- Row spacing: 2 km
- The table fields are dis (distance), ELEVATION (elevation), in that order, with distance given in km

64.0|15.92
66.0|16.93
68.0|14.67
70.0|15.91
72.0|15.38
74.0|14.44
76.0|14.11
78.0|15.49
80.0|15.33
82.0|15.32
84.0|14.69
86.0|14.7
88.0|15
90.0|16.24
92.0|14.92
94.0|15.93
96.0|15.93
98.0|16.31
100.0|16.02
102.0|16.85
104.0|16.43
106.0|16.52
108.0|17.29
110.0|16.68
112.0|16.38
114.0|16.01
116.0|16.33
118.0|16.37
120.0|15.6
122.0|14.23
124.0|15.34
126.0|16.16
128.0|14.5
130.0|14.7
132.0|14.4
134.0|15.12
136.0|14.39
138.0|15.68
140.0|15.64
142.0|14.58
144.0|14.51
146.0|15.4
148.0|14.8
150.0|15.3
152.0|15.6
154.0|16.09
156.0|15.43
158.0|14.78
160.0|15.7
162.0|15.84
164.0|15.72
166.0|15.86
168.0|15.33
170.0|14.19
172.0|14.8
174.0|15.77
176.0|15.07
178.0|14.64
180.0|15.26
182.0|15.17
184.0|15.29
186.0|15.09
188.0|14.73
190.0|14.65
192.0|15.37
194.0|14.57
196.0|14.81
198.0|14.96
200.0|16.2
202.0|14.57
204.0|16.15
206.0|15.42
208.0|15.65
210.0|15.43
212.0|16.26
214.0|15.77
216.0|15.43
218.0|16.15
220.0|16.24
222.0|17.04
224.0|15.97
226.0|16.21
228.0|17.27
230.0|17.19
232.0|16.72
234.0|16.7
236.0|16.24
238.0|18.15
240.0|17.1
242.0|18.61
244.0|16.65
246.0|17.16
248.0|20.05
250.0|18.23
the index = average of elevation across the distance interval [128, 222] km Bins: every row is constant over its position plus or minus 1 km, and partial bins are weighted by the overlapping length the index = 15.3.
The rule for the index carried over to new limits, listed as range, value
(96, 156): 15.6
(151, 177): 15.4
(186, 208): 15.2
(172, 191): 15.1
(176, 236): 15.7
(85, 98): 15.5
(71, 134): 15.6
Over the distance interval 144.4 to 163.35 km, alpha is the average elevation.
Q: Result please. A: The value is 15.4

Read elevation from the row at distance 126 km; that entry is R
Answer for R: 16.16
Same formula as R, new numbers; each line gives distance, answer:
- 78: 15.49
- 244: 16.65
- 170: 14.19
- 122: 14.23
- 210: 15.43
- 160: 15.7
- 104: 16.43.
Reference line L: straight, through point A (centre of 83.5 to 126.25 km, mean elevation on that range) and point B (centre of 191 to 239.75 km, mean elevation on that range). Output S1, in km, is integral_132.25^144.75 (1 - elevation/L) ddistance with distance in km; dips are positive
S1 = 0.8 km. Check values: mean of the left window 15.9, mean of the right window 16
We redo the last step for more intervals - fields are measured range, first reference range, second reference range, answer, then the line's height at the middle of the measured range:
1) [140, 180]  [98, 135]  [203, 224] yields 1.64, 15.9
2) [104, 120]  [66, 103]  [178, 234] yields -0.98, 15.5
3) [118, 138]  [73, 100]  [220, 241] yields 0.87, 15.7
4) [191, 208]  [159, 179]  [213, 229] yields 0.62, 15.9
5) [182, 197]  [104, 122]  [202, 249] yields 1.43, 16.5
